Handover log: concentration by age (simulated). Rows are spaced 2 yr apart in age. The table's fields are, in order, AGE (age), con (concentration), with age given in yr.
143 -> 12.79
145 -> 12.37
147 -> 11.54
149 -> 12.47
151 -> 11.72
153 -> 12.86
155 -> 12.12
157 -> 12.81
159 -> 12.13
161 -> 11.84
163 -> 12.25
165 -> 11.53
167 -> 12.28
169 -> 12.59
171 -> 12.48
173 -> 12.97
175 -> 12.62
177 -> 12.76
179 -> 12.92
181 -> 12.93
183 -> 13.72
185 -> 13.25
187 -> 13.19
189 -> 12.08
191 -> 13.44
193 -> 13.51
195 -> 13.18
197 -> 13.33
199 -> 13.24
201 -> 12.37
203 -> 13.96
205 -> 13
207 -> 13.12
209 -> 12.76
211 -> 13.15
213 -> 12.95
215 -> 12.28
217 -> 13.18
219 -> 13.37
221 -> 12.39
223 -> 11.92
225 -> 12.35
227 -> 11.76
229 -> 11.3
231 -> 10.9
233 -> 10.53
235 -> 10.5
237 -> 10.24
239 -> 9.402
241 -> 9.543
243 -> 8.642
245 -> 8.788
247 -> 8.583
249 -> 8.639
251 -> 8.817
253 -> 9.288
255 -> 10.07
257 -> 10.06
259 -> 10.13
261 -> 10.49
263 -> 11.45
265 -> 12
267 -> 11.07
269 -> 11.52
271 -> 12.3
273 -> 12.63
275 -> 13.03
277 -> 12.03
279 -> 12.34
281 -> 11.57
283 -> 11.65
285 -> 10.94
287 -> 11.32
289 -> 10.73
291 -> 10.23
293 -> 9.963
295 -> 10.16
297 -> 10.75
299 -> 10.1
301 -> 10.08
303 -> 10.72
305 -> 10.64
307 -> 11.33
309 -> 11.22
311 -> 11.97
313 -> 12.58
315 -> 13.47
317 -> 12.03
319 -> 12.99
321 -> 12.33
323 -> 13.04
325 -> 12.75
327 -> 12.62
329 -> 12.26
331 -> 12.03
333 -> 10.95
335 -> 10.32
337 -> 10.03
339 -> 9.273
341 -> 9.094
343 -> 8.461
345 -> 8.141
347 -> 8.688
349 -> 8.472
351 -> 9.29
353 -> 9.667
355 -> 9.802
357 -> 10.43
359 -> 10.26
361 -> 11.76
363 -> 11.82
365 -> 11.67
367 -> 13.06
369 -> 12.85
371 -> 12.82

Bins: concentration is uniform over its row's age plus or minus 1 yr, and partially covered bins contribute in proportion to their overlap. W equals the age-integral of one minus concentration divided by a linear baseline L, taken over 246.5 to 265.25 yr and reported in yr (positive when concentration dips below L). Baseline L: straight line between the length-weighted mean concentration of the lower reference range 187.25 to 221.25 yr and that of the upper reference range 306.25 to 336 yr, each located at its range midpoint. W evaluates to 4.0 yr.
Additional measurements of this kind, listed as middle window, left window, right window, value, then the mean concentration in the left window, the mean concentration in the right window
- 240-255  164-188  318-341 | 4.0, 12.8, 11.6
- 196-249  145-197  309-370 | 2.4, 12.6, 11.1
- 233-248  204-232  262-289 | 3.4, 12.5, 11.8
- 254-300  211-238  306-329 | 3.8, 11.9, 12.4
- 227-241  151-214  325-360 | 1.7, 12.8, 10.1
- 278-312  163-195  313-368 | 1.6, 12.8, 10.9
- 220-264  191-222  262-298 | 7.2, 13.1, 11.4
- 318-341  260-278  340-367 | -2.4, 11.8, 9.93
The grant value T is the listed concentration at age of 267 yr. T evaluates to 11.07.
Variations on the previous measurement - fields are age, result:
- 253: 9.288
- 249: 8.639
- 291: 10.23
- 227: 11.76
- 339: 9.273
